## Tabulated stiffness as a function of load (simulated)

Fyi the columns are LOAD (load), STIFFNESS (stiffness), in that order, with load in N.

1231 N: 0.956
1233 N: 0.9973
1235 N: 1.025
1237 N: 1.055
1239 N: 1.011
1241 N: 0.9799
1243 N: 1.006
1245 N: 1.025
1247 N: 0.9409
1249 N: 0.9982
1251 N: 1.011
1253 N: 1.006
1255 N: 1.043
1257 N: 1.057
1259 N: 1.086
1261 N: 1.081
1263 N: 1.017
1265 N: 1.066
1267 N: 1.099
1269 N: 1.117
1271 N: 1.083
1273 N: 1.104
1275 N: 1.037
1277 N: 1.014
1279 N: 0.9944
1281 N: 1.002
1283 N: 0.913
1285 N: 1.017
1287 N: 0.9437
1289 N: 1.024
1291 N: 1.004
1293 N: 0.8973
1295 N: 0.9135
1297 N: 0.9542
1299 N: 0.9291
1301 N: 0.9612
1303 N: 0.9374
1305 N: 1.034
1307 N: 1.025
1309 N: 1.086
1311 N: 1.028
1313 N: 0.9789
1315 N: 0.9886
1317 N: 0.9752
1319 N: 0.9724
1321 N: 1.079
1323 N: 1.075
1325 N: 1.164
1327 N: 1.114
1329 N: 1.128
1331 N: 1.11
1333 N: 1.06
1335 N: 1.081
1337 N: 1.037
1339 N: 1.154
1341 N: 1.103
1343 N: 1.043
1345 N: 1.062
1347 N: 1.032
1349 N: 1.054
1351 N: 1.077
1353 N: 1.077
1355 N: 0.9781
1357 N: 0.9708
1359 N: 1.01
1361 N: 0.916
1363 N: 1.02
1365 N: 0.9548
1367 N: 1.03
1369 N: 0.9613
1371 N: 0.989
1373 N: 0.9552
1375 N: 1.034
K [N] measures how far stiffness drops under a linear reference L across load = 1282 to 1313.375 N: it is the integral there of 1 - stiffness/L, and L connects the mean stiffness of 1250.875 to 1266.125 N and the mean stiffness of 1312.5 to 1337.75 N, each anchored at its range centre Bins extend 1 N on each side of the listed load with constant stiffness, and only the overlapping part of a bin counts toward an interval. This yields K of 2.3 N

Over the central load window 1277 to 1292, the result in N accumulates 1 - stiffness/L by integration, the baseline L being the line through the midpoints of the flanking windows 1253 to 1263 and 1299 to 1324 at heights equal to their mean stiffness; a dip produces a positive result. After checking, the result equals 0.7 N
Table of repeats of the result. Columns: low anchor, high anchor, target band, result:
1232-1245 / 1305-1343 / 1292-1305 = 1.3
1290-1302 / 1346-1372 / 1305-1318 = -0.8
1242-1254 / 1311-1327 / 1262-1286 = -0.6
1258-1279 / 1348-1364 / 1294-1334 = 0.5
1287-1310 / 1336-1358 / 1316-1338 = -1.1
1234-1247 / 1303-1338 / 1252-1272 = -0.8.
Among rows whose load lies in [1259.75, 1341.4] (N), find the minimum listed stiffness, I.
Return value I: 0.8973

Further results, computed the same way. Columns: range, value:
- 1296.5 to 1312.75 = 0.9291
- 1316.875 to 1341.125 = 0.9724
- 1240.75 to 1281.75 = 0.9409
